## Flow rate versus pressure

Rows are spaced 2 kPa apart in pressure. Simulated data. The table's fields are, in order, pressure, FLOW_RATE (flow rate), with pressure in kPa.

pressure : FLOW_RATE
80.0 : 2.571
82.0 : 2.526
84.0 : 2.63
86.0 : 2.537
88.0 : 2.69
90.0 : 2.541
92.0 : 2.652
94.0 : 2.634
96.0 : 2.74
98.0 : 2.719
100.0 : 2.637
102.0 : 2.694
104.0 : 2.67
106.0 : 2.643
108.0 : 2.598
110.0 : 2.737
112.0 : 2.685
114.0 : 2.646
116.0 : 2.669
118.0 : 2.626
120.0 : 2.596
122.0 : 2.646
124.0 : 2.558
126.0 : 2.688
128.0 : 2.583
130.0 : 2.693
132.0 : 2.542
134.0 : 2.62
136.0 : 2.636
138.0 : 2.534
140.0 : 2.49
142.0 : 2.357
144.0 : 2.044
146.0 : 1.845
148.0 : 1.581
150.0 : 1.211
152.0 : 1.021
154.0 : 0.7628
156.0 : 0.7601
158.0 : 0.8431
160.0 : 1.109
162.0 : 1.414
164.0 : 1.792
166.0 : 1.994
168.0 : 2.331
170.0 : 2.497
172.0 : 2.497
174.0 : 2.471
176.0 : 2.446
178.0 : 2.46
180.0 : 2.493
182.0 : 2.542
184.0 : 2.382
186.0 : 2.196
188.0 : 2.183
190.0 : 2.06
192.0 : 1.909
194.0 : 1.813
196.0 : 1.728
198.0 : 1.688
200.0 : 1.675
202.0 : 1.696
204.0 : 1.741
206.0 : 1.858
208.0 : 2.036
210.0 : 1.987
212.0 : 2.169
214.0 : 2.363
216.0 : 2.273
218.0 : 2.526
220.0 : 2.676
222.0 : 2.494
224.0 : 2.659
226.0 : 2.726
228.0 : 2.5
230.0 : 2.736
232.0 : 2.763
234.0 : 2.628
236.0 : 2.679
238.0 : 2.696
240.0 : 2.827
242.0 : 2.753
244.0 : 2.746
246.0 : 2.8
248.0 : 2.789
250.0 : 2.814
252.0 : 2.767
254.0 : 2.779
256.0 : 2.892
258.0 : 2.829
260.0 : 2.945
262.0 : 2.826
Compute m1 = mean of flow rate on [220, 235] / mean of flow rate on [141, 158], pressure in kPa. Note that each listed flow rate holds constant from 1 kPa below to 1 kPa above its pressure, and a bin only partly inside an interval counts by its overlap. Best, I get 1.87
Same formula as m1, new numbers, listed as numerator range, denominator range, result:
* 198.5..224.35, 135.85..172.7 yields 1.23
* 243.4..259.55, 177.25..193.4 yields 1.24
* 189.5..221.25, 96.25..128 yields 0.76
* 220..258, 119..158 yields 1.31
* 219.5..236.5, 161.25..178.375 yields 1.20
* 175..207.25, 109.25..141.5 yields 0.79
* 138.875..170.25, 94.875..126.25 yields 0.61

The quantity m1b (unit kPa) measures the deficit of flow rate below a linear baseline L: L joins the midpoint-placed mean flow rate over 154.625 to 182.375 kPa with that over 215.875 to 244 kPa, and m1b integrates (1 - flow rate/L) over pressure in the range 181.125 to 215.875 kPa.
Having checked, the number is 4.2 kPa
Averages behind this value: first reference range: 1.95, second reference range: 2.65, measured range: 2.01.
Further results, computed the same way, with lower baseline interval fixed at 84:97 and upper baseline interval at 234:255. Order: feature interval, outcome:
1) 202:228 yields 4.4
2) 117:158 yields 8.6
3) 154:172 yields 7.3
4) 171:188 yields 1.8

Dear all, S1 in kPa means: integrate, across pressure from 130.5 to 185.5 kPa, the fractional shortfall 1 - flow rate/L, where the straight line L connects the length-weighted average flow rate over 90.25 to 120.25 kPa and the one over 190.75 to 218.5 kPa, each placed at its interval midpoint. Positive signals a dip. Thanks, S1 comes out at 6.75 kPa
